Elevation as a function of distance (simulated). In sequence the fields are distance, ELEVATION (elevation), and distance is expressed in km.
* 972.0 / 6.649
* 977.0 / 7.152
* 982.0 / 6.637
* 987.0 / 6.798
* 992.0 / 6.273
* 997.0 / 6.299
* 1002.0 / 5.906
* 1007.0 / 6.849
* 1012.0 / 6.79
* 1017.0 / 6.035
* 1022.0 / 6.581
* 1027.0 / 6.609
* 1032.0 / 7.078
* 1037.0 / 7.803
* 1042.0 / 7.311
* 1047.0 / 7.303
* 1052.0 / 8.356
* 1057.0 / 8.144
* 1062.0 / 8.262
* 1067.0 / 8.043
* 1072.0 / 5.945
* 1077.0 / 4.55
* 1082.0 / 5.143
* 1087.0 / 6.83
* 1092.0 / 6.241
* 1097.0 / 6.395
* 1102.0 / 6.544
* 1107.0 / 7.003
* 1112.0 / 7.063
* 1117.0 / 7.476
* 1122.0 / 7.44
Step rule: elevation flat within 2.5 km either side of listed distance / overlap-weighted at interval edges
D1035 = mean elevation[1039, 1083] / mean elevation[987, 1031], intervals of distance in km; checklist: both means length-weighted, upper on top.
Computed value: 1.10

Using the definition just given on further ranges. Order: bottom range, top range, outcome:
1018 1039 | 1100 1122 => 1.02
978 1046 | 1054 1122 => 1.01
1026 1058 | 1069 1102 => 0.79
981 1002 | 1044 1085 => 1.09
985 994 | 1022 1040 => 1.08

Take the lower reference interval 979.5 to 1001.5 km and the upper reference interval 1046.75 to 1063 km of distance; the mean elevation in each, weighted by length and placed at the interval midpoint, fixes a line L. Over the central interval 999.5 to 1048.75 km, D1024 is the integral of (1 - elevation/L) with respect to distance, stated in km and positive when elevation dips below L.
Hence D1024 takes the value 3.3 km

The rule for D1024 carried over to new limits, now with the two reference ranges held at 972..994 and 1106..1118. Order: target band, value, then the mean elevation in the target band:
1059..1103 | 3.74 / 6.46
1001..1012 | 0.43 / 6.54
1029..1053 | -2.01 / 7.5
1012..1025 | 0.81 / 6.41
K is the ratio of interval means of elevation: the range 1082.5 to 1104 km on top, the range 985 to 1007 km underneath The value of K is 1.0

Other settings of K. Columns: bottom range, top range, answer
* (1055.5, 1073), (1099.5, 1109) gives 0.88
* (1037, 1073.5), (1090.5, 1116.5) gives 0.88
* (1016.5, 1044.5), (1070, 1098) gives 0.84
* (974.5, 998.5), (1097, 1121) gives 1.05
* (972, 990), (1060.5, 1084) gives 0.93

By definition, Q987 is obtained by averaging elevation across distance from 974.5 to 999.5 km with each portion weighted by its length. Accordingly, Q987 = 6.63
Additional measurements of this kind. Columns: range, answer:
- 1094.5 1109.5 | 6.65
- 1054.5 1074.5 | 7.6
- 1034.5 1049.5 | 7.47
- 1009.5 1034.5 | 6.62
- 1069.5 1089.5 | 5.62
